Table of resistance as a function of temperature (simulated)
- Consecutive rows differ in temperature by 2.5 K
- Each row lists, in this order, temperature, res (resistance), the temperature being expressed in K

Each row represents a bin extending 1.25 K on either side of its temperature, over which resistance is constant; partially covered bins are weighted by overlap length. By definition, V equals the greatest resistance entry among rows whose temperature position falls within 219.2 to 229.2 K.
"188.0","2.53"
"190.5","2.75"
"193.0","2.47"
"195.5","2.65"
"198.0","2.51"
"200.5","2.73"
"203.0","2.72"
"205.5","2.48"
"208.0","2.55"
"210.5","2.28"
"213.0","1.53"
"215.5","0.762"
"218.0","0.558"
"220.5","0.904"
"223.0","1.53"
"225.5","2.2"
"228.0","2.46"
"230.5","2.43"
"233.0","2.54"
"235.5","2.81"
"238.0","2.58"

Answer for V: 2.46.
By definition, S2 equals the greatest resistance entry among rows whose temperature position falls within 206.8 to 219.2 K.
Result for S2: 2.55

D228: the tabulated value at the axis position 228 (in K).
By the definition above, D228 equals 2.46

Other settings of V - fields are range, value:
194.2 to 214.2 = 2.73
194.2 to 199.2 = 2.65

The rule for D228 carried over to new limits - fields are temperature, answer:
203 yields 2.72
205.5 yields 2.48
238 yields 2.58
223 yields 1.53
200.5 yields 2.73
